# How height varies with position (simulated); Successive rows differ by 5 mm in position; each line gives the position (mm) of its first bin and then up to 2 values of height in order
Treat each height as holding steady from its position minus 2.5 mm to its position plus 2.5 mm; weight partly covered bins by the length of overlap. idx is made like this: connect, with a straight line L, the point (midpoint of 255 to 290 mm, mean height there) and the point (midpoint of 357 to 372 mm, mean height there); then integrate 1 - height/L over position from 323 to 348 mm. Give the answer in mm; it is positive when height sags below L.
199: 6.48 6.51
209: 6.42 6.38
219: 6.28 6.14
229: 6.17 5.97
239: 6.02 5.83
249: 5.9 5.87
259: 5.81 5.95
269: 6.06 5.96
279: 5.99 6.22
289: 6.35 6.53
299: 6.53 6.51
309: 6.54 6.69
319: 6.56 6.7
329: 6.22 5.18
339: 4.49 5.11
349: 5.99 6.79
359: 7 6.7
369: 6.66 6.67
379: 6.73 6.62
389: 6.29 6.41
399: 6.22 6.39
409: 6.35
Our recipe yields 4.0 mm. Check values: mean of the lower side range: 6.03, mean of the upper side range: 6.78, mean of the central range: 5.5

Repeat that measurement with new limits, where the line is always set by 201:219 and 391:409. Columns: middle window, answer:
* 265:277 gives 0.7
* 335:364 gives 2.0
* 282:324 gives -0.8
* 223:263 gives 2.8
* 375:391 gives -0.6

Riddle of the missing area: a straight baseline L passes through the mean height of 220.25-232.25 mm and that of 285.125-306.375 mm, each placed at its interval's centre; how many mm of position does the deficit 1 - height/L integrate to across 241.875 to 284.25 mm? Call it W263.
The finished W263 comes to 2.53 mm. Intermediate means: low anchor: 6.16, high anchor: 6.46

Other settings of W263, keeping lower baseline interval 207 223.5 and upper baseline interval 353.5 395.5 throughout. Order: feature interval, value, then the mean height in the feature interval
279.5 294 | 0.42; 6.29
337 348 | 2.69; 4.98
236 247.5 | 0.83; 5.92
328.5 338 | 1.69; 5.4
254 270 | 1.26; 5.92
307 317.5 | -0.14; 6.61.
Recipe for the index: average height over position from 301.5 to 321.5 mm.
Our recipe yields 6.58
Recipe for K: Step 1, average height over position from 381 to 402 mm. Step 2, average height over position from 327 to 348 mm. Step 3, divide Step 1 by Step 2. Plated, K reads 1.2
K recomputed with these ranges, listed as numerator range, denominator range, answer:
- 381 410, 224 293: 1.06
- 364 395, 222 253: 1.10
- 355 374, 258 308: 1.09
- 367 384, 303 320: 1.01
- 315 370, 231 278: 1.03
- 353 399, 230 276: 1.12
